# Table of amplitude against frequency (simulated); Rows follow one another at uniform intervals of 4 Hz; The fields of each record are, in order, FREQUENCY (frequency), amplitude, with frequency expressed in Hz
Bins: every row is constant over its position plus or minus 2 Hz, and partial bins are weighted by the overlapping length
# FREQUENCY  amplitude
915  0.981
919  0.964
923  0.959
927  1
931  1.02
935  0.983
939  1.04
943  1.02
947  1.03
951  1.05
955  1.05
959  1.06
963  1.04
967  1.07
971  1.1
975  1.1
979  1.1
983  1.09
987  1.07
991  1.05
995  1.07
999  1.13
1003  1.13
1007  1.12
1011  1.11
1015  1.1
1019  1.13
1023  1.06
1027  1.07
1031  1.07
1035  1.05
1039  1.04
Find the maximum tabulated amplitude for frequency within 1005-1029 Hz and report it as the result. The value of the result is 1.13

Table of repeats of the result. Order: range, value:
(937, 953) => 1.05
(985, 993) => 1.07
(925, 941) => 1.04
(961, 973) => 1.1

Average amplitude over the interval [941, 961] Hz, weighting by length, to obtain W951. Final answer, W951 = 1.04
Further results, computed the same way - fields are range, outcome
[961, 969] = 1.06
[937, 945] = 1.03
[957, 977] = 1.07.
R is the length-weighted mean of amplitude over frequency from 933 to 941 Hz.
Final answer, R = 1.01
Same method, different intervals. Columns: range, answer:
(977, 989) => 1.09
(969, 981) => 1.1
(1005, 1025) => 1.1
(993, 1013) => 1.11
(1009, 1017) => 1.1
